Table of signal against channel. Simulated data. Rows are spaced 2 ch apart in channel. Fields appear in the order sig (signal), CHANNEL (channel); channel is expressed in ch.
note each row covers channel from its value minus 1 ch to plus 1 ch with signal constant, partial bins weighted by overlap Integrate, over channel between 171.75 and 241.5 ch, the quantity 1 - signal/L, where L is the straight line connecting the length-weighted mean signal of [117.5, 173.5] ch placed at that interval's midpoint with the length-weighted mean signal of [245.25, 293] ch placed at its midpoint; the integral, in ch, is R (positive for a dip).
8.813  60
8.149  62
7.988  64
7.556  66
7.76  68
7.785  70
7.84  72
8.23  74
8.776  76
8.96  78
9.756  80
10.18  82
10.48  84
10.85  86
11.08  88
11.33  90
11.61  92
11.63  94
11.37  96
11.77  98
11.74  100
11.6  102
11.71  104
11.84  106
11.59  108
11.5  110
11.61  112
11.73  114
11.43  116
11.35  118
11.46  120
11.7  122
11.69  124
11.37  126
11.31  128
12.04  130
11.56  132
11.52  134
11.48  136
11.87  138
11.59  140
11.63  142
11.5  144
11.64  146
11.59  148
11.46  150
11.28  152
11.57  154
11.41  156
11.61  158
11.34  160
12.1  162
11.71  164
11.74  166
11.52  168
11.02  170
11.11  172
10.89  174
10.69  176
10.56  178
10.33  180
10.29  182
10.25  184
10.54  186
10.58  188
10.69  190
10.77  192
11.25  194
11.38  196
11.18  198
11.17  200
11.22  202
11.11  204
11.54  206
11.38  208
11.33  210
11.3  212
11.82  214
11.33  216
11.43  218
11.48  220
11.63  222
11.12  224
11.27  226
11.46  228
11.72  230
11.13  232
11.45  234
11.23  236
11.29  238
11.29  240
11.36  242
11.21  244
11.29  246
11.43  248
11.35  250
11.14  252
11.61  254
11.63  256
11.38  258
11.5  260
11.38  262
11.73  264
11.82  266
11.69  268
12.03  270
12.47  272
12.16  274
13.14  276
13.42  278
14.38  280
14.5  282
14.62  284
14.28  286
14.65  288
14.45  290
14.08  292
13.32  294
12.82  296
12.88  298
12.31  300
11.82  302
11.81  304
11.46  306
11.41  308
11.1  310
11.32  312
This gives 5.4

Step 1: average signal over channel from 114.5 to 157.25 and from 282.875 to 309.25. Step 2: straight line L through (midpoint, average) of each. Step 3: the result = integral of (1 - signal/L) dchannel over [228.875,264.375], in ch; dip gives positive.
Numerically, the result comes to 3.4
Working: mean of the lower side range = 11.5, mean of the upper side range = 13.1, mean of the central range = 11.4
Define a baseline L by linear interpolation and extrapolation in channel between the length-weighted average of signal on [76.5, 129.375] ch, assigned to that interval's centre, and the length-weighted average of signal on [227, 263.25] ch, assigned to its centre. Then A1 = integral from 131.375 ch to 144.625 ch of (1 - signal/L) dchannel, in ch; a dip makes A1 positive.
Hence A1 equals -0.4 ch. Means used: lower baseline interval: 11.2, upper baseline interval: 11.4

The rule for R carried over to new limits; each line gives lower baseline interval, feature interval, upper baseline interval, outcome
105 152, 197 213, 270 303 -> 1.5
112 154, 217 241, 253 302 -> 2.0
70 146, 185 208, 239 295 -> 1.5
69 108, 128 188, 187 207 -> -2.4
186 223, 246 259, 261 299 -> 1.1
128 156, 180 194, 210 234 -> 1.1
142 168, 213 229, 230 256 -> -0.1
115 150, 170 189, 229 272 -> 1.5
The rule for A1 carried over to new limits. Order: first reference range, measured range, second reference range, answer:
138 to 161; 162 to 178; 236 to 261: 0.34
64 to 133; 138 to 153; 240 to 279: -0.76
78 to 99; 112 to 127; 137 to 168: -0.39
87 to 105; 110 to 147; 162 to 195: -0.95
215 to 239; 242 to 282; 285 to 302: 1.66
